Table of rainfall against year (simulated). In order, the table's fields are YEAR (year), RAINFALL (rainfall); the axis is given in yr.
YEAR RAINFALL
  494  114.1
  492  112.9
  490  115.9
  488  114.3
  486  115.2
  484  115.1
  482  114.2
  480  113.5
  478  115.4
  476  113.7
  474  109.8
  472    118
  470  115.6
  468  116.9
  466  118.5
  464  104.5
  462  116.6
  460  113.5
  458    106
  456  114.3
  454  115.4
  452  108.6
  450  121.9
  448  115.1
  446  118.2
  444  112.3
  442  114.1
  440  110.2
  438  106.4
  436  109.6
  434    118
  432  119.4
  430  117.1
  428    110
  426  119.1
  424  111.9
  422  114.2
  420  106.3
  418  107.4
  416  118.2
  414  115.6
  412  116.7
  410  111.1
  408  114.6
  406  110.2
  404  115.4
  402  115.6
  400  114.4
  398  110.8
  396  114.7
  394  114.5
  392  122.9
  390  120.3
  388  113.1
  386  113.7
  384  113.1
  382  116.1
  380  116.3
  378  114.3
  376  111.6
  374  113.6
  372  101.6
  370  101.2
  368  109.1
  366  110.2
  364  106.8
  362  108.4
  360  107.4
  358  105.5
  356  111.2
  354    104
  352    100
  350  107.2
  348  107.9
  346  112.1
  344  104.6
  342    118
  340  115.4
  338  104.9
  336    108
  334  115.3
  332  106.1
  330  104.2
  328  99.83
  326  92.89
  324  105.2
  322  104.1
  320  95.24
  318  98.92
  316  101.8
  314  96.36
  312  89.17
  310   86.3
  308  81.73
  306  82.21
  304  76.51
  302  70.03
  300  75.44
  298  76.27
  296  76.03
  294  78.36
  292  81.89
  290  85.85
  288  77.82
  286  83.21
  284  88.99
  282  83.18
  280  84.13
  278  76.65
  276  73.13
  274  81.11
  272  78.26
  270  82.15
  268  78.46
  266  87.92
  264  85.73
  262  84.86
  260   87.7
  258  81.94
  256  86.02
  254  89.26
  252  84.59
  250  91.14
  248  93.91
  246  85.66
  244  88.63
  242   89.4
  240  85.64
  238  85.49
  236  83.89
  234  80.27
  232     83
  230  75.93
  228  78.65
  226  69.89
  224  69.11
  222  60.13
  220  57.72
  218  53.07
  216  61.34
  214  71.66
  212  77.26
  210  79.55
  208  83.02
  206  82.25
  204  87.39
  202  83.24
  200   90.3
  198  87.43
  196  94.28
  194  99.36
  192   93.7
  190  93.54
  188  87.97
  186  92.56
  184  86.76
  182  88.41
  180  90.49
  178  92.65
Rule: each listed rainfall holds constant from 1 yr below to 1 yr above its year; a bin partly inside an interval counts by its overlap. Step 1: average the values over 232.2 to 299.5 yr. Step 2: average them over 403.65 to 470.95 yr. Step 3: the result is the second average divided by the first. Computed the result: 1.4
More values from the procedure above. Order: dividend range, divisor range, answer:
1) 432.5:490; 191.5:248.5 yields 1.42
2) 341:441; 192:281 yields 1.38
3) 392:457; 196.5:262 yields 1.42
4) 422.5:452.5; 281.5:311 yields 1.42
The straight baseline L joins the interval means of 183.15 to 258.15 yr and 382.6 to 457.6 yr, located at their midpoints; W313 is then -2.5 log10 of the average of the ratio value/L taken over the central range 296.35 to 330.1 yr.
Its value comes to 0.087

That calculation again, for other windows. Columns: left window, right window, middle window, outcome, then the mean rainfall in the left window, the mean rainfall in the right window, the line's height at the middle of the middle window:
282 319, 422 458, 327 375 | -0.14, 83.7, 114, 94.7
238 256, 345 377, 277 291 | 0.14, 88.2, 107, 94.4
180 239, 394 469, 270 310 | 0.16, 80.8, 114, 92.7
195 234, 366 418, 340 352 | -0.06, 76.2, 113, 104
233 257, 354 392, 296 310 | 0.25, 87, 111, 97.8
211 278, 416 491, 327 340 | -0.14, 79.4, 114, 94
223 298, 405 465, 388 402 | -0.10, 82.6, 113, 106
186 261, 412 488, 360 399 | -0.08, 82.1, 114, 104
